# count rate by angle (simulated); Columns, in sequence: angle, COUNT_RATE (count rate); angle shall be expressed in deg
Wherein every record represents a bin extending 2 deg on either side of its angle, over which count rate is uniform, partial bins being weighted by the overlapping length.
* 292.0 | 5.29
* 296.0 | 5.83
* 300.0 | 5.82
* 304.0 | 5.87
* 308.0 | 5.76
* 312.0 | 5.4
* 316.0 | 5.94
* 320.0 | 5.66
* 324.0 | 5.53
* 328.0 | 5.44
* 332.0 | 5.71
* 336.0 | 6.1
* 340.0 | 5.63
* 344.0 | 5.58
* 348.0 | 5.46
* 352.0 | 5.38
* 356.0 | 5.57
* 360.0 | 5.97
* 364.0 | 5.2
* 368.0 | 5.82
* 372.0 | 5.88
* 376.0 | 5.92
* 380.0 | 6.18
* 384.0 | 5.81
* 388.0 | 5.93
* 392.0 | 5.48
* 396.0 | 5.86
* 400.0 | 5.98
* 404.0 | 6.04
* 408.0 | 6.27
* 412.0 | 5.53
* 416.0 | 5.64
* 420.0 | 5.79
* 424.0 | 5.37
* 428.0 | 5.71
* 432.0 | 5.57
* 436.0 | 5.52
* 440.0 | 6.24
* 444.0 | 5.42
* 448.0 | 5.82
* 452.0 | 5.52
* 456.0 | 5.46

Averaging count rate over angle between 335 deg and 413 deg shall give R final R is 5.78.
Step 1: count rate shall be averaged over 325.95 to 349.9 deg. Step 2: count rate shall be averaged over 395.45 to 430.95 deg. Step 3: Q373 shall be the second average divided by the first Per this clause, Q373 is 1.0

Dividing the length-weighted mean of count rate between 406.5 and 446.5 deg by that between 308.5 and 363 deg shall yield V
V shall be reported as 1.01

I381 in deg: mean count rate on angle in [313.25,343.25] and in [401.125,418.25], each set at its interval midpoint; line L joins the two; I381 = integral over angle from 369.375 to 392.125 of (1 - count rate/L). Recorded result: -0.3 deg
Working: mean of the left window 5.7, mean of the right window 5.87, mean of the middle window 5.9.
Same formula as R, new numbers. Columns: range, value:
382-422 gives 5.83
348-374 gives 5.62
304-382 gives 5.7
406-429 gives 5.72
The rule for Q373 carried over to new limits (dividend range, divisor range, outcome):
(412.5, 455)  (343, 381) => 0.99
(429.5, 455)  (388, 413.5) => 0.97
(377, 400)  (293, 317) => 1.02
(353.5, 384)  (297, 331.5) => 1.02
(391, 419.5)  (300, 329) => 1.03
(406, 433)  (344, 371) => 1.02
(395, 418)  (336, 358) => 1.06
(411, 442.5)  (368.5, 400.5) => 0.97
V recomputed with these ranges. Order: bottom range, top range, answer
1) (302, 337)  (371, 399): 1.03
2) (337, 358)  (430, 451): 1.03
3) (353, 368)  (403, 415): 1.06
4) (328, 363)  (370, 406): 1.04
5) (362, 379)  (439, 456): 0.99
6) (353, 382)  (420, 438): 0.96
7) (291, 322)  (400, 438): 1.00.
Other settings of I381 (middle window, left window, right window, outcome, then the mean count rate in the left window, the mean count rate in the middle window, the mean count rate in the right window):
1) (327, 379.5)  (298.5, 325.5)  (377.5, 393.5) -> 1.02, 5.71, 5.69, 5.86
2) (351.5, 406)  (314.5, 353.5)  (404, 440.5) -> -1.05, 5.64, 5.8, 5.73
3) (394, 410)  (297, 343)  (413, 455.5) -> -1.04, 5.71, 6.04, 5.65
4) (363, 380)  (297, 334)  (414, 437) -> -0.44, 5.69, 5.79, 5.6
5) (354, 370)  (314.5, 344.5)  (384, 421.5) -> 0.33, 5.7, 5.64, 5.83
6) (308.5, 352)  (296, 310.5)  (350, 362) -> 0.63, 5.8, 5.64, 5.64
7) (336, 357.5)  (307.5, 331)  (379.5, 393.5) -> 0.47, 5.62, 5.58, 5.83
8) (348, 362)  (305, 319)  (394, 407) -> 0.55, 5.71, 5.61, 5.98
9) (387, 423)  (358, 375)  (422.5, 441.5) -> -0.77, 5.73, 5.82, 5.68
